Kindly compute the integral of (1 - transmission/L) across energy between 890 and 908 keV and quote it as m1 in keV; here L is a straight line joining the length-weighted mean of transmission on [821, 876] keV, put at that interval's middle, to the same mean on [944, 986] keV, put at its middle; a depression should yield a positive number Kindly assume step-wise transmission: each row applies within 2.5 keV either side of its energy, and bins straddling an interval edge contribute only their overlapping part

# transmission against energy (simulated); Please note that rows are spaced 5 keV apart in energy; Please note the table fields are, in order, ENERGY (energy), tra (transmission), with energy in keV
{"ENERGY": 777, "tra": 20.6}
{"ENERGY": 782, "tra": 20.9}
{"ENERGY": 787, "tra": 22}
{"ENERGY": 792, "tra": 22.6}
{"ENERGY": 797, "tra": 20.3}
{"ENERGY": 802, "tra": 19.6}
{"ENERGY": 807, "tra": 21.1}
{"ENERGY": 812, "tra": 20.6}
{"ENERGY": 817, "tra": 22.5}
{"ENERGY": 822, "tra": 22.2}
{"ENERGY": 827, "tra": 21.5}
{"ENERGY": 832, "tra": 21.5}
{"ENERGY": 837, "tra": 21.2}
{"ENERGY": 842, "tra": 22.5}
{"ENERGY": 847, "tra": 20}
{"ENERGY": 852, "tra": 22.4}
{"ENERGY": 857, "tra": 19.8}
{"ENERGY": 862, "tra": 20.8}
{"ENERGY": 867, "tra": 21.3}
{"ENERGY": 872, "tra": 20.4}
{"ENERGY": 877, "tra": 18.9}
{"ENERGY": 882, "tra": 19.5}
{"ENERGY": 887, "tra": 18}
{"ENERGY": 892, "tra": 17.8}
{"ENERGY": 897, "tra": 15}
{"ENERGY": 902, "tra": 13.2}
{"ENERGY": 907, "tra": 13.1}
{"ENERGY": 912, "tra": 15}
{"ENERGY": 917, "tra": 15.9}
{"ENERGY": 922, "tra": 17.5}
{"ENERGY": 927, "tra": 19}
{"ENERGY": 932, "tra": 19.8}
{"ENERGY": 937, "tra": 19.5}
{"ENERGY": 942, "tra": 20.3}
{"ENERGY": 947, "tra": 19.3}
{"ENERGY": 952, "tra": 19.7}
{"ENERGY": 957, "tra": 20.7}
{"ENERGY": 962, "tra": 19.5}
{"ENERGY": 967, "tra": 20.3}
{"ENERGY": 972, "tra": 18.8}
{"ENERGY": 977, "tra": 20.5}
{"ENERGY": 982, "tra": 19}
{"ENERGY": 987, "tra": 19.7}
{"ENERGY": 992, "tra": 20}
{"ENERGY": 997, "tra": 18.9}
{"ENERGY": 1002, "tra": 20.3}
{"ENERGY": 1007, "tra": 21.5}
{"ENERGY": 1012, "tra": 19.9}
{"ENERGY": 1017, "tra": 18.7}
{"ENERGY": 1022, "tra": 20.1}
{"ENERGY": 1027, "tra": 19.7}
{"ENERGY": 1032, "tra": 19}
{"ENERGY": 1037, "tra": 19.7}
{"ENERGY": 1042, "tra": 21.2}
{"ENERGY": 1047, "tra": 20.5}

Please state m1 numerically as 5.00 keV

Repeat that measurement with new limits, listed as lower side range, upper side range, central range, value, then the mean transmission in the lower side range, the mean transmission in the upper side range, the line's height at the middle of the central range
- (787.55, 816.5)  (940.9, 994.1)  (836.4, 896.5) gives 1.6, 21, 19.8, 20.5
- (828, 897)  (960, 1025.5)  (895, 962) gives 7.8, 20.1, 19.8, 20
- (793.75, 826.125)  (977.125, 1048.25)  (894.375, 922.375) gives 7.8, 21.1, 19.9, 20.5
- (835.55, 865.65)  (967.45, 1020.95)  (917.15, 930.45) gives 1.6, 21.1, 19.8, 20.4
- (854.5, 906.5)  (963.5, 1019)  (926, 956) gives -0.9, 18.3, 19.8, 19.1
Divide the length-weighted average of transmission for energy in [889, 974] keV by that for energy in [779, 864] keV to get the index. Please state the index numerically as 0.8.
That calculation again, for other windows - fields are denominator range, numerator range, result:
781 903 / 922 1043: 0.97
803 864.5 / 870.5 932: 0.80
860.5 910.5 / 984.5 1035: 1.12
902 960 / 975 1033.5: 1.10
